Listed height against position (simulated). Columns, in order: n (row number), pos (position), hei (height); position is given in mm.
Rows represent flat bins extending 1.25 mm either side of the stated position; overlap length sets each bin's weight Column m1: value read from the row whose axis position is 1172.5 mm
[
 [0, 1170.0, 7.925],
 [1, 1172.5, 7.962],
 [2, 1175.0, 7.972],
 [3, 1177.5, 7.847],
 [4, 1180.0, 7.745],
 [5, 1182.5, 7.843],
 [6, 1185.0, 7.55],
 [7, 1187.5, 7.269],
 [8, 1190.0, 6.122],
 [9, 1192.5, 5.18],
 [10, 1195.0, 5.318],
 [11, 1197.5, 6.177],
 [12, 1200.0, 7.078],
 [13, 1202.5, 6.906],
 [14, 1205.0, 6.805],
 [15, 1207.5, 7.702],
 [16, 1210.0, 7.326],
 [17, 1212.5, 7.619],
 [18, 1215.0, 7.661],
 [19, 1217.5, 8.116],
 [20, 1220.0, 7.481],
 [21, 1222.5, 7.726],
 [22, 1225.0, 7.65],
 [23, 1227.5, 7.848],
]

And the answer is 7.962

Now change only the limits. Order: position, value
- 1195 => 5.318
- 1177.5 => 7.847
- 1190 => 6.122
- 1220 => 7.481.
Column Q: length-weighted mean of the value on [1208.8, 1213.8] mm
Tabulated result 7.48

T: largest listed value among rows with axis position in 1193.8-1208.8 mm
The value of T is 7.702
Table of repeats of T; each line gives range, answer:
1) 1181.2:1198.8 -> 7.843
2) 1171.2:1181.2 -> 7.972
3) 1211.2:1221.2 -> 8.116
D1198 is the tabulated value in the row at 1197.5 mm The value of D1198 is 6.177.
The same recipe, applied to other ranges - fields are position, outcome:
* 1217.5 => 8.116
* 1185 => 7.55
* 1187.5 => 7.269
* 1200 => 7.078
